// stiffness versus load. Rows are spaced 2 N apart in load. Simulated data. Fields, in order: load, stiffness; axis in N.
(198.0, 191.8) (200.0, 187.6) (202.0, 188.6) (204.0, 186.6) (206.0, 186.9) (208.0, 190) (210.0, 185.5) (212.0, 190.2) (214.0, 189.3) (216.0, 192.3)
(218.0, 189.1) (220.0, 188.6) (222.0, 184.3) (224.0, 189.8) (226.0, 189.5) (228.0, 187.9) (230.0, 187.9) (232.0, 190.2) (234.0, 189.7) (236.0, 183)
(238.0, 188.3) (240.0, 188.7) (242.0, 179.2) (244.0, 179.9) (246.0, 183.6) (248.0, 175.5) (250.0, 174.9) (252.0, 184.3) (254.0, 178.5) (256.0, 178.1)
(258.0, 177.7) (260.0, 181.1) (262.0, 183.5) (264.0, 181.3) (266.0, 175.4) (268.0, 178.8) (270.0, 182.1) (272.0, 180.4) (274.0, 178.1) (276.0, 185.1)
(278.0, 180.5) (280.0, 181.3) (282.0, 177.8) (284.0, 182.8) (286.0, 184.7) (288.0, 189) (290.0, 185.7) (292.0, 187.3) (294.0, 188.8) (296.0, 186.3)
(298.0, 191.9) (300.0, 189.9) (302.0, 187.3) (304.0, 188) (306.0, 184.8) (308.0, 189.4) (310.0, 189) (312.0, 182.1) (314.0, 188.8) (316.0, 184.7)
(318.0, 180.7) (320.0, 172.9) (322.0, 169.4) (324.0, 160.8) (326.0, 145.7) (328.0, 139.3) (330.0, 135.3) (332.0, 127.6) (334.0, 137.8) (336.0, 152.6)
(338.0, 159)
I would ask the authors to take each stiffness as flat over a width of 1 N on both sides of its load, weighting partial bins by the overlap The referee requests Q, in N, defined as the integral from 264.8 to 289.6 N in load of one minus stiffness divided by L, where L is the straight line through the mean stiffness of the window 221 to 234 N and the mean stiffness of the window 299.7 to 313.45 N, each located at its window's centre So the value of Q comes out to 0.8 N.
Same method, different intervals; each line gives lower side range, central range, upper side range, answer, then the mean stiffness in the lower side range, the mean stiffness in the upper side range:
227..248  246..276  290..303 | 1.1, 185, 188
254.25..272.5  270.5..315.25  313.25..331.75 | -3.8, 180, 162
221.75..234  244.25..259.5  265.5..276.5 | 0.4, 189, 180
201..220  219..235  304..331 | -0.2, 189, 172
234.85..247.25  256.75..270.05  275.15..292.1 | 0.3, 184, 184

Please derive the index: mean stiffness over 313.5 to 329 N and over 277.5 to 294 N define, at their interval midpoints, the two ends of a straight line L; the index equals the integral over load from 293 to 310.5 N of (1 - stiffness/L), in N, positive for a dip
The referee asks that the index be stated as -1.2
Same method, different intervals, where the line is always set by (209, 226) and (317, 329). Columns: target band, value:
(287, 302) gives -1.7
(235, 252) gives 0.0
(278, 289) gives -0.7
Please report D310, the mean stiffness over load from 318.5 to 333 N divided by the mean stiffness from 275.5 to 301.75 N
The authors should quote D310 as 0.8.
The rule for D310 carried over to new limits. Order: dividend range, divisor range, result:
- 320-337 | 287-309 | 0.79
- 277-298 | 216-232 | 0.98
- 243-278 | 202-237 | 0.96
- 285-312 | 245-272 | 1.04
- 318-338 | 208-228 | 0.80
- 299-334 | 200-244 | 0.91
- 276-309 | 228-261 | 1.02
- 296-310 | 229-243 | 1.01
